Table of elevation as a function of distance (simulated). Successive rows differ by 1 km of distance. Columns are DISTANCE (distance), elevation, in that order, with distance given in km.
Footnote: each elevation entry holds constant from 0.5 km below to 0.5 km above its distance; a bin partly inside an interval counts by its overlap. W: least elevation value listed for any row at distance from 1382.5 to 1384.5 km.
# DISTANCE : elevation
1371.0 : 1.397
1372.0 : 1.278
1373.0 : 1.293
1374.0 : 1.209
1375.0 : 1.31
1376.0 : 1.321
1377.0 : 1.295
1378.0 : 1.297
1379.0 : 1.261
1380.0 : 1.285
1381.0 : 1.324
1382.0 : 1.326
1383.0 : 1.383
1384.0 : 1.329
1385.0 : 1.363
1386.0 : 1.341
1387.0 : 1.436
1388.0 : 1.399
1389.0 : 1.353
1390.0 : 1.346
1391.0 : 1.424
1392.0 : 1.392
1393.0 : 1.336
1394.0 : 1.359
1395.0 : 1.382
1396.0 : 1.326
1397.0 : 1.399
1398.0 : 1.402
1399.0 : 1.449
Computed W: 1.329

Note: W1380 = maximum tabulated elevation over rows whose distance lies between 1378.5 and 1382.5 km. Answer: 1.326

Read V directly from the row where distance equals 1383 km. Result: 1.383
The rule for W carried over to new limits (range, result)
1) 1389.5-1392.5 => 1.346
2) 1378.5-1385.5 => 1.261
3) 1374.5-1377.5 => 1.295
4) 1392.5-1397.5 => 1.326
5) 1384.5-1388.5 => 1.341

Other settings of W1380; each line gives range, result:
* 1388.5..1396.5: 1.424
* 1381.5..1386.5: 1.383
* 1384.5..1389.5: 1.436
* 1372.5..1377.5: 1.321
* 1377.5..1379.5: 1.297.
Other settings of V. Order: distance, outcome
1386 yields 1.341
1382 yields 1.326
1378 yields 1.297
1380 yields 1.285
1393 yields 1.336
